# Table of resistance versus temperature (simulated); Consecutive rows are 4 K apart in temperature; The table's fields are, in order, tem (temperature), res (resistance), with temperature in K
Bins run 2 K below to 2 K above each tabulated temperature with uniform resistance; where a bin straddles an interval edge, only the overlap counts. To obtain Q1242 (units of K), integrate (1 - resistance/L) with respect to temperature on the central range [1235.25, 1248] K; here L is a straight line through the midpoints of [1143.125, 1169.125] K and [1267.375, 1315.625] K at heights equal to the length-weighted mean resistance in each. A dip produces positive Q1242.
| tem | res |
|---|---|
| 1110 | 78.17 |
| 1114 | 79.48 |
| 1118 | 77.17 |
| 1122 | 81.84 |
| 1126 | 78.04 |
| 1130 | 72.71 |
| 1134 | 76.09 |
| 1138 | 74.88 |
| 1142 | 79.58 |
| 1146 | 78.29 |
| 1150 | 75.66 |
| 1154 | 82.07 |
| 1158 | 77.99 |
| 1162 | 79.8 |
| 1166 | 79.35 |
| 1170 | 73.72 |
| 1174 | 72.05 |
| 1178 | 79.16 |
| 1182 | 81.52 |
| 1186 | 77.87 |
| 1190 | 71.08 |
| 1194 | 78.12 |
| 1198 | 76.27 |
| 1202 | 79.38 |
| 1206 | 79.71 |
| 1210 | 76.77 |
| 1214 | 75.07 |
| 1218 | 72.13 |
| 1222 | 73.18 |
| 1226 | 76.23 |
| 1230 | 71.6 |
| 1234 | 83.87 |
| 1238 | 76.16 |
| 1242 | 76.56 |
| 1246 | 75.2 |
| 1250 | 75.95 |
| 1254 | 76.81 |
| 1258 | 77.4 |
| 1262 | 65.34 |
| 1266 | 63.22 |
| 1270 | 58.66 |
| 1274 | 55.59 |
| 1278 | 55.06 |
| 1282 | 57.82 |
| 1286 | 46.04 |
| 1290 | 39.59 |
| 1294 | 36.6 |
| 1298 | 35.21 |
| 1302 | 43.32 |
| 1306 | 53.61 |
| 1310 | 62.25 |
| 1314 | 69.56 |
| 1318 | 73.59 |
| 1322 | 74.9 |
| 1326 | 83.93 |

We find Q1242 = -3.15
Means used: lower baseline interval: 78.7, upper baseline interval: 51.1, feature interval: 76.4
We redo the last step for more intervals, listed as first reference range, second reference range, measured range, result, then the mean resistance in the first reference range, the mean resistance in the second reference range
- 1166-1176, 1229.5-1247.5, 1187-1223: -0.1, 74.2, 77.1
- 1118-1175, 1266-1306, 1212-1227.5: -2.9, 77.4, 48.6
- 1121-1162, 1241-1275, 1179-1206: -1.3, 77.7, 69.6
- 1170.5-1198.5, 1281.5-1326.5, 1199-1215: -1.2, 76.4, 55.4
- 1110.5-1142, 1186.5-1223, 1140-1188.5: -0.9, 77.4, 75.9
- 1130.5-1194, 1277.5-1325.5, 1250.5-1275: -2.4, 77.2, 54.9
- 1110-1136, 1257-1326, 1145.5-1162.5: -1.1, 77.6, 57.4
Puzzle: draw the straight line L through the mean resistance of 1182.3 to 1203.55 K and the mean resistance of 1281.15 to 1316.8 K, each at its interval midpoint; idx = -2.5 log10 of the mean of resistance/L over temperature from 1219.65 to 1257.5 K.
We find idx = -0.17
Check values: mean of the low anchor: 76.9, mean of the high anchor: 49.6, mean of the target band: 76.2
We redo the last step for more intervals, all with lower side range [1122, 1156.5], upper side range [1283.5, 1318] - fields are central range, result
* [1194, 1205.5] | -0.165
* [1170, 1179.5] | -0.054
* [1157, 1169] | -0.076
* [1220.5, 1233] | -0.191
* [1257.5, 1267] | -0.199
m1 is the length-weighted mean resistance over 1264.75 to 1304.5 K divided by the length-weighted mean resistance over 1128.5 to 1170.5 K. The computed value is 0.63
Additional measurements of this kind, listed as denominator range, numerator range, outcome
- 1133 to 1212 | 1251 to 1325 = 0.76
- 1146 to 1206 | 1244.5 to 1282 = 0.86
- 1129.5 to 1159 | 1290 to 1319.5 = 0.67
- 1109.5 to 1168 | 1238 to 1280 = 0.88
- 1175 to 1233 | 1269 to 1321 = 0.70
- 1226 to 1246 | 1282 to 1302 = 0.54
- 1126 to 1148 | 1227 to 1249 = 1.00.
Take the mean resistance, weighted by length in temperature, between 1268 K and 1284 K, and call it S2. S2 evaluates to 56.8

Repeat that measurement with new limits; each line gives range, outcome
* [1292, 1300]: 35.9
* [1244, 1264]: 74.1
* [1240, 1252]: 75.9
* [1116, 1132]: 77.4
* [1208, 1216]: 75.9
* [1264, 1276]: 59.2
